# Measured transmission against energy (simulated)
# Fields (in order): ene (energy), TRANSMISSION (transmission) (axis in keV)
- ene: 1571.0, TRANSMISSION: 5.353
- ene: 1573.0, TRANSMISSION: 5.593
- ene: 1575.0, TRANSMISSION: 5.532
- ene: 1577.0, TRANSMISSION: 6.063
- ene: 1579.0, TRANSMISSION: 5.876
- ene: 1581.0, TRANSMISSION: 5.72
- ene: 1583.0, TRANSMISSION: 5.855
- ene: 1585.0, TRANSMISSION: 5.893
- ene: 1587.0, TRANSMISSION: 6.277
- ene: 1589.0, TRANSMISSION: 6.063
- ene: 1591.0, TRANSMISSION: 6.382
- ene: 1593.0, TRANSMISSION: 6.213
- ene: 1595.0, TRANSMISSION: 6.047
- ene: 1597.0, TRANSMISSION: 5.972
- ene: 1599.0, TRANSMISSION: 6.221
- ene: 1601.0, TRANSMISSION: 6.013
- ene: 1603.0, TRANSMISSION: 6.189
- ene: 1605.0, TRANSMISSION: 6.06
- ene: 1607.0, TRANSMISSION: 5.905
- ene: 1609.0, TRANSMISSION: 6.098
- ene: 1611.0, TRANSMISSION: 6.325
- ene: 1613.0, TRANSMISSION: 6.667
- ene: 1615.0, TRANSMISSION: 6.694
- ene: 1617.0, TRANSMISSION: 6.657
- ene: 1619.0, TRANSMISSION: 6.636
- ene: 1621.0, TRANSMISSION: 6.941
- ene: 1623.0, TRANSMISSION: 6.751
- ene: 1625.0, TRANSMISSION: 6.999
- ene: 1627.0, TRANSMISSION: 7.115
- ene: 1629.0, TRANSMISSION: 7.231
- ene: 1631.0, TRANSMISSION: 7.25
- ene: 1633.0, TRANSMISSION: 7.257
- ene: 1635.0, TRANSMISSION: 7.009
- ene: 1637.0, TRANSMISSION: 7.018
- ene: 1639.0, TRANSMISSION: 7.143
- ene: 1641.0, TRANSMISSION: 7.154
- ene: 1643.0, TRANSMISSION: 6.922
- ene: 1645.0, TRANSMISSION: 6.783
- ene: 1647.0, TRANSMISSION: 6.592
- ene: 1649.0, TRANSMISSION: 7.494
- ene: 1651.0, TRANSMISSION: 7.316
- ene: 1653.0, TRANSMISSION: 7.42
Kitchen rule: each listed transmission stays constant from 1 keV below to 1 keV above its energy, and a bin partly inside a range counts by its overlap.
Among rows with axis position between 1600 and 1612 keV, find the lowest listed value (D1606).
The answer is 5.905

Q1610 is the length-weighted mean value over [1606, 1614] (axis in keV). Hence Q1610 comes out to 6.25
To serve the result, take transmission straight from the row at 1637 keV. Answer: 7.018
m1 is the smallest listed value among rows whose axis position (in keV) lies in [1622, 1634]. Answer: 6.751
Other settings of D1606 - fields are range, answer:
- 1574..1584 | 5.532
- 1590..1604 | 5.972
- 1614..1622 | 6.636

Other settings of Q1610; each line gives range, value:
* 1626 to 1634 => 7.21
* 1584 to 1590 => 6.08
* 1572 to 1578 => 5.73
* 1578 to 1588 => 5.92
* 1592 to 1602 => 6.09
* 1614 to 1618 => 6.68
